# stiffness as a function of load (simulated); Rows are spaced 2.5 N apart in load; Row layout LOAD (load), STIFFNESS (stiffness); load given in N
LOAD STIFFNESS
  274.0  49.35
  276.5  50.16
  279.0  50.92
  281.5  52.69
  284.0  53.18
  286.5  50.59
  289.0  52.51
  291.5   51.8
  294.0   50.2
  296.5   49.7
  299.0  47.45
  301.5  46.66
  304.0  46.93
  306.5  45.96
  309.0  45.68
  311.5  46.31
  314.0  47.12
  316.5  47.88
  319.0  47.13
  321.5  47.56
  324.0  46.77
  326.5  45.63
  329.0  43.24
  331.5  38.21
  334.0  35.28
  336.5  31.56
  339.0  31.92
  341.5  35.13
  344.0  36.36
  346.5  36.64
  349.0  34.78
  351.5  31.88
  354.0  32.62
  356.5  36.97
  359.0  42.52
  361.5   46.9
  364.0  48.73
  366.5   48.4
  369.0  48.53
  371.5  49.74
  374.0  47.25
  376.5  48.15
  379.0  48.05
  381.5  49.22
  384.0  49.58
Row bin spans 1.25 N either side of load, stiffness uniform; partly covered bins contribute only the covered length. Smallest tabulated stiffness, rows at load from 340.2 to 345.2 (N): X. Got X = 35.13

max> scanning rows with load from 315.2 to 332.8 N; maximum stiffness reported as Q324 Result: 47.88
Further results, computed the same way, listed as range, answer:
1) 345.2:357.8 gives 36.97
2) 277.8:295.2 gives 53.18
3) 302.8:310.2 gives 46.93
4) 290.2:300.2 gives 51.8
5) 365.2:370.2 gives 48.53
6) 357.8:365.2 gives 48.73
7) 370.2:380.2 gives 49.74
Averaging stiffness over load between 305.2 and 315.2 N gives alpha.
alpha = 46.3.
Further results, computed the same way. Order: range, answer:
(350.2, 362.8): 38.2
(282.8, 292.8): 52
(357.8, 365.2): 46.1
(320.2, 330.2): 45.8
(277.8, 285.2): 52.3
